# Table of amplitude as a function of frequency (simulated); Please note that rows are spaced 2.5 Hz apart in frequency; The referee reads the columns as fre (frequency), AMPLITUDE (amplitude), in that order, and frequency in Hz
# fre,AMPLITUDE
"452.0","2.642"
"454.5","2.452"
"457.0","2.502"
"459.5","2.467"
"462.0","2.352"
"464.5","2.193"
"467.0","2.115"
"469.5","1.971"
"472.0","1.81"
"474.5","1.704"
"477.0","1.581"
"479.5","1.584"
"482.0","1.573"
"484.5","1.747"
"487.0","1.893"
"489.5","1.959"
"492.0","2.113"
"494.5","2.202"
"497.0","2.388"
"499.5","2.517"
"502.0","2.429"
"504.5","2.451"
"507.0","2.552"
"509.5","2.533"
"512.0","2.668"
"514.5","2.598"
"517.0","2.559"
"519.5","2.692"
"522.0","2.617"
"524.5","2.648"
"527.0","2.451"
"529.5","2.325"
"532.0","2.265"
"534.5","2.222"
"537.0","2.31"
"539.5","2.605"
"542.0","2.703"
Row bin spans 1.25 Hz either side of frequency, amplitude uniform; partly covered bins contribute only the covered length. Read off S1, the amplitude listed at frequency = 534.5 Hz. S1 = 2.222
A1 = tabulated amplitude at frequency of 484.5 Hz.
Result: 1.747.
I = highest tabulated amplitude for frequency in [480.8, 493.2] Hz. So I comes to 2.113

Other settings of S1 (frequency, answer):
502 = 2.429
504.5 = 2.451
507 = 2.552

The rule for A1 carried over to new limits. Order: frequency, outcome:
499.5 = 2.517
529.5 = 2.325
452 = 2.642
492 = 2.113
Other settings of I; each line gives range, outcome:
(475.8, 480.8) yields 1.584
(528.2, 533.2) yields 2.325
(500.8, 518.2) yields 2.668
